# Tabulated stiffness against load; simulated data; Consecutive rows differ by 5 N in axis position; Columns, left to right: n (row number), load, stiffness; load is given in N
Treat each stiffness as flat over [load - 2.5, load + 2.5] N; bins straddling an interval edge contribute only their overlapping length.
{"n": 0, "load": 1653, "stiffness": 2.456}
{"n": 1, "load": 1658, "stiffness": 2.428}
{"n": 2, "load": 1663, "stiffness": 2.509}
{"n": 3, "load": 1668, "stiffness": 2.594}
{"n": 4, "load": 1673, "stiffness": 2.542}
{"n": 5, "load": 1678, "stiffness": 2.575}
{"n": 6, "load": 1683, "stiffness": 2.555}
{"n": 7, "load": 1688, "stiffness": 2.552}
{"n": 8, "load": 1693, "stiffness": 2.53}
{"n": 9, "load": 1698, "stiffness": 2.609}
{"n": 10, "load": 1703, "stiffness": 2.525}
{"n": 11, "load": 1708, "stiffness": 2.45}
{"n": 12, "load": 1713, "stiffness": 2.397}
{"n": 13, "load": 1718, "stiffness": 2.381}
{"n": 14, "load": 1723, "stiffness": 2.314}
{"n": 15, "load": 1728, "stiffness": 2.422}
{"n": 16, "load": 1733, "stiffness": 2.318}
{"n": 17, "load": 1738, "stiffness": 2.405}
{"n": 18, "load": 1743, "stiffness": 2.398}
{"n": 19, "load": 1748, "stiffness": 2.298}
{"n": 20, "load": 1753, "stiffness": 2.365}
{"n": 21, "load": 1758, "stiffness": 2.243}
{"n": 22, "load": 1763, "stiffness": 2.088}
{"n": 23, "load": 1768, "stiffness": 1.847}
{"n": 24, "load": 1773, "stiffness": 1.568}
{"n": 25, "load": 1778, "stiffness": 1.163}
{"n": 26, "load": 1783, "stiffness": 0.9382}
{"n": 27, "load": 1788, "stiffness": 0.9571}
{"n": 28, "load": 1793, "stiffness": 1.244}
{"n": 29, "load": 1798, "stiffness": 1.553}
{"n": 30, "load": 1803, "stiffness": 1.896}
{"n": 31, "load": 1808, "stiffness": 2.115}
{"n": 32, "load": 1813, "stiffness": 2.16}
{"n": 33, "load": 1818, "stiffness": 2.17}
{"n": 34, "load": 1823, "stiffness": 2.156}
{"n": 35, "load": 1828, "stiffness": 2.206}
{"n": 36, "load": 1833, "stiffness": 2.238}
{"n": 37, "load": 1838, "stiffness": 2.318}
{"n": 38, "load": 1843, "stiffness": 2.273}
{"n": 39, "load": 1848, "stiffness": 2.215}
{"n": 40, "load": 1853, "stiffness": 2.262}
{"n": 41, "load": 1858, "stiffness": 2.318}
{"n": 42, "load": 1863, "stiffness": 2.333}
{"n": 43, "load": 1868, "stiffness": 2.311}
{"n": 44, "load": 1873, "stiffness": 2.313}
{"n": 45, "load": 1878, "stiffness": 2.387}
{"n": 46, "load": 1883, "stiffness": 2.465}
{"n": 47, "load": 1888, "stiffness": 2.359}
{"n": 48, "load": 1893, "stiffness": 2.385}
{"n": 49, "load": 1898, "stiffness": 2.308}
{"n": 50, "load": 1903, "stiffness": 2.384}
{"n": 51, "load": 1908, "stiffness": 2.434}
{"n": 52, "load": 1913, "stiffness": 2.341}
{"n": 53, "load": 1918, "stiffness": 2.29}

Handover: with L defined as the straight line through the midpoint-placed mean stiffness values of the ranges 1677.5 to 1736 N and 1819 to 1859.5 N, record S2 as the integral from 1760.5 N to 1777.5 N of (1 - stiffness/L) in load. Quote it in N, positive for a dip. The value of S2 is 4.37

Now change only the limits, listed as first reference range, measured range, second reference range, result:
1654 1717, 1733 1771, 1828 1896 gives 3.3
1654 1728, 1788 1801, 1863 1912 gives 5.9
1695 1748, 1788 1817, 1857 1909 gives 7.9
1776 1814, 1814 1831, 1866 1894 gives -3.9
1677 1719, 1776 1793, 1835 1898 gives 9.6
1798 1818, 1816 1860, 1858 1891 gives -1.5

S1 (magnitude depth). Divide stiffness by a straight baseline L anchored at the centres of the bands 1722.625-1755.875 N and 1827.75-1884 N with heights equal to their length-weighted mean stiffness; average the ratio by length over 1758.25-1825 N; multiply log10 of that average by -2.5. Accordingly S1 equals 0.35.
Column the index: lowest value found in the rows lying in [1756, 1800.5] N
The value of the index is 0.9382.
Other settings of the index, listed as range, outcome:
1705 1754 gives 2.298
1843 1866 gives 2.215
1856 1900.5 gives 2.308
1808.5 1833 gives 2.156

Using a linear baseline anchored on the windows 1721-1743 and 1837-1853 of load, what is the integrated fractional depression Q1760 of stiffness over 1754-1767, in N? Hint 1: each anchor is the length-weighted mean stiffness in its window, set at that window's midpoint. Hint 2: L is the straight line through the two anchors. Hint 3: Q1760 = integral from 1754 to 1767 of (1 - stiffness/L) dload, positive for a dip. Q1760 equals 1.1 N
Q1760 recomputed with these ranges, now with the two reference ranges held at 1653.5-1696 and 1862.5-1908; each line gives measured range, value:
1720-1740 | 1.0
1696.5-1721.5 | 0.5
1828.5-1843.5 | 0.9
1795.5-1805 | 2.8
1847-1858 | 0.6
